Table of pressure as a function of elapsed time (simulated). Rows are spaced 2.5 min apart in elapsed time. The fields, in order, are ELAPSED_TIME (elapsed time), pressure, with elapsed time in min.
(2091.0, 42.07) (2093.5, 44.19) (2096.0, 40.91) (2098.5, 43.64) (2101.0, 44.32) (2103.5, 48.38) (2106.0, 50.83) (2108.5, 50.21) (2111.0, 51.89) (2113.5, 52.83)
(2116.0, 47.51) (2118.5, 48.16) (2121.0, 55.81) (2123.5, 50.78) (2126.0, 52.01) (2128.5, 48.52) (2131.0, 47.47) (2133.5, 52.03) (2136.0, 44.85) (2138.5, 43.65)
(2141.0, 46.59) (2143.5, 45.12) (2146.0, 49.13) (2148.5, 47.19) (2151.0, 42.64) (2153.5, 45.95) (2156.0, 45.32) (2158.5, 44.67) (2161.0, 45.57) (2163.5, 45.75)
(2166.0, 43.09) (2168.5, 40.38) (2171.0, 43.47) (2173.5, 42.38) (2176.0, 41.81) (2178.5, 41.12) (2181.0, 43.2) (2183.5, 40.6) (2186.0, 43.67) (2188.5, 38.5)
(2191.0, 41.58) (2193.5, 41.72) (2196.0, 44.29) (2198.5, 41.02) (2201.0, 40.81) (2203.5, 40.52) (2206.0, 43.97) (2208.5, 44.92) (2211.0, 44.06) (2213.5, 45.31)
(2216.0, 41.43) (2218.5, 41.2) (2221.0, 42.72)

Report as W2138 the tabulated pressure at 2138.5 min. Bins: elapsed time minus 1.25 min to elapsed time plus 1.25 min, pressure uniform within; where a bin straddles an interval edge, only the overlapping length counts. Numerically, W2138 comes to 43.65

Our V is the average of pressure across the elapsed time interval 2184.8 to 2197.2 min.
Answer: 41.9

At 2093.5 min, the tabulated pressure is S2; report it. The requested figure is 44.19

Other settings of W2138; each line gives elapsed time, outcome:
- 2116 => 47.51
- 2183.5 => 40.6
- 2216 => 41.43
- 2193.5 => 41.72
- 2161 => 45.57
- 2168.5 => 40.38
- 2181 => 43.2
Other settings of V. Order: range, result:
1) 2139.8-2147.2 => 46.9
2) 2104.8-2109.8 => 50.5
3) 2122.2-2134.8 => 50.2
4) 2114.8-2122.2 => 50.5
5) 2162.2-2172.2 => 43.2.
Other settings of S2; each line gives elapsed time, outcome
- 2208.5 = 44.92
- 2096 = 40.91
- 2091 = 42.07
